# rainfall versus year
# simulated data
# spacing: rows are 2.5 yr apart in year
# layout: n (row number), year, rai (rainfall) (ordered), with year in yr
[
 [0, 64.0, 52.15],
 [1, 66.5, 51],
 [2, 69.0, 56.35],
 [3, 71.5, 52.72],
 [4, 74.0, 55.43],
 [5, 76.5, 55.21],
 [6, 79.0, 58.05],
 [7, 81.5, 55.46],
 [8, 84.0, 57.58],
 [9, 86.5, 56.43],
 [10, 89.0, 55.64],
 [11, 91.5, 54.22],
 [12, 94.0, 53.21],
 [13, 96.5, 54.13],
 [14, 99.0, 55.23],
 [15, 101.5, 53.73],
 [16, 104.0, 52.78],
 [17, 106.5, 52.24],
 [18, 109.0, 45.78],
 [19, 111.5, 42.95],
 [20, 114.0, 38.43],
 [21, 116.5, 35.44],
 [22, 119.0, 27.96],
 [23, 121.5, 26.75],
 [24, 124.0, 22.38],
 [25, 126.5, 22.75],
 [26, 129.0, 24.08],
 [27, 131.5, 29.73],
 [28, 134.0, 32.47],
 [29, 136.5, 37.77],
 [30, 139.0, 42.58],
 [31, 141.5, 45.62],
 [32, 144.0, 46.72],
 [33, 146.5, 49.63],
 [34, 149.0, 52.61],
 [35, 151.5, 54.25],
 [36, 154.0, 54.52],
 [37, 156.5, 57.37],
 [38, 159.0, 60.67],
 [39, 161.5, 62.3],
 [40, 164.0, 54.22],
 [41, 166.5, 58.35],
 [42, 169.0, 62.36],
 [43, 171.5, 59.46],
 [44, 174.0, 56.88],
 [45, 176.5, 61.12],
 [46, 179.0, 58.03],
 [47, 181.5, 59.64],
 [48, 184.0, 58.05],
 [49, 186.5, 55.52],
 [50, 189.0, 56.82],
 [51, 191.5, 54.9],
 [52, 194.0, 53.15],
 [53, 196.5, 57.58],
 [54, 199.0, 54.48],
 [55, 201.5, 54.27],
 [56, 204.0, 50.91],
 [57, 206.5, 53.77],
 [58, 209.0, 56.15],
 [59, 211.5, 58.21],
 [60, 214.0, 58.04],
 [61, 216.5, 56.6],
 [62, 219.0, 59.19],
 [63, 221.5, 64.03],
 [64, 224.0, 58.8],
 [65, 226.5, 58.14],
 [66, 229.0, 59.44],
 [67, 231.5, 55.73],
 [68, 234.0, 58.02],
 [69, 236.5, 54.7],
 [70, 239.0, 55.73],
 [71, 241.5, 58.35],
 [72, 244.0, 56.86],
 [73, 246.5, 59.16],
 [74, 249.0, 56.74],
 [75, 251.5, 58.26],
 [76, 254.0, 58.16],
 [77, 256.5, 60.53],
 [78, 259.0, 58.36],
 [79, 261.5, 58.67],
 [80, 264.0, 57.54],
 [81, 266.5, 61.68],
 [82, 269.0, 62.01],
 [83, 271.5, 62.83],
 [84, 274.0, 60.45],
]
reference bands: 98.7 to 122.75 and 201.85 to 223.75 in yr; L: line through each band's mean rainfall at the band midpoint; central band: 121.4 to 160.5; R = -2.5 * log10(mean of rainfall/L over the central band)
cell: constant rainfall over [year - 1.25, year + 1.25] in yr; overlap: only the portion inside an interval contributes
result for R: 0.14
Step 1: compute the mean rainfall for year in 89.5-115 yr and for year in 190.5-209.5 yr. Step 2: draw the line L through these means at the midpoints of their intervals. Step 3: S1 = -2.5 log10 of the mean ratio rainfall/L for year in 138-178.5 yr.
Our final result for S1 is -0.05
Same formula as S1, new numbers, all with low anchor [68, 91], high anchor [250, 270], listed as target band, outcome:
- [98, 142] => 0.43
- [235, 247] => 0.04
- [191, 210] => 0.07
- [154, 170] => -0.03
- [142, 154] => 0.13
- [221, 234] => 0.00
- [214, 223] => -0.02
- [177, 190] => 0.00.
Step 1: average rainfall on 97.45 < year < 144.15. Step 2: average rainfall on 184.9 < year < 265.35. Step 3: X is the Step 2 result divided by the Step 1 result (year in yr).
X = 1.5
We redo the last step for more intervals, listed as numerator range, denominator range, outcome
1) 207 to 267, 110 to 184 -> 1.25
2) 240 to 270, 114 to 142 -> 1.87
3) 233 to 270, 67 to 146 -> 1.29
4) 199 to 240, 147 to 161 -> 1.02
